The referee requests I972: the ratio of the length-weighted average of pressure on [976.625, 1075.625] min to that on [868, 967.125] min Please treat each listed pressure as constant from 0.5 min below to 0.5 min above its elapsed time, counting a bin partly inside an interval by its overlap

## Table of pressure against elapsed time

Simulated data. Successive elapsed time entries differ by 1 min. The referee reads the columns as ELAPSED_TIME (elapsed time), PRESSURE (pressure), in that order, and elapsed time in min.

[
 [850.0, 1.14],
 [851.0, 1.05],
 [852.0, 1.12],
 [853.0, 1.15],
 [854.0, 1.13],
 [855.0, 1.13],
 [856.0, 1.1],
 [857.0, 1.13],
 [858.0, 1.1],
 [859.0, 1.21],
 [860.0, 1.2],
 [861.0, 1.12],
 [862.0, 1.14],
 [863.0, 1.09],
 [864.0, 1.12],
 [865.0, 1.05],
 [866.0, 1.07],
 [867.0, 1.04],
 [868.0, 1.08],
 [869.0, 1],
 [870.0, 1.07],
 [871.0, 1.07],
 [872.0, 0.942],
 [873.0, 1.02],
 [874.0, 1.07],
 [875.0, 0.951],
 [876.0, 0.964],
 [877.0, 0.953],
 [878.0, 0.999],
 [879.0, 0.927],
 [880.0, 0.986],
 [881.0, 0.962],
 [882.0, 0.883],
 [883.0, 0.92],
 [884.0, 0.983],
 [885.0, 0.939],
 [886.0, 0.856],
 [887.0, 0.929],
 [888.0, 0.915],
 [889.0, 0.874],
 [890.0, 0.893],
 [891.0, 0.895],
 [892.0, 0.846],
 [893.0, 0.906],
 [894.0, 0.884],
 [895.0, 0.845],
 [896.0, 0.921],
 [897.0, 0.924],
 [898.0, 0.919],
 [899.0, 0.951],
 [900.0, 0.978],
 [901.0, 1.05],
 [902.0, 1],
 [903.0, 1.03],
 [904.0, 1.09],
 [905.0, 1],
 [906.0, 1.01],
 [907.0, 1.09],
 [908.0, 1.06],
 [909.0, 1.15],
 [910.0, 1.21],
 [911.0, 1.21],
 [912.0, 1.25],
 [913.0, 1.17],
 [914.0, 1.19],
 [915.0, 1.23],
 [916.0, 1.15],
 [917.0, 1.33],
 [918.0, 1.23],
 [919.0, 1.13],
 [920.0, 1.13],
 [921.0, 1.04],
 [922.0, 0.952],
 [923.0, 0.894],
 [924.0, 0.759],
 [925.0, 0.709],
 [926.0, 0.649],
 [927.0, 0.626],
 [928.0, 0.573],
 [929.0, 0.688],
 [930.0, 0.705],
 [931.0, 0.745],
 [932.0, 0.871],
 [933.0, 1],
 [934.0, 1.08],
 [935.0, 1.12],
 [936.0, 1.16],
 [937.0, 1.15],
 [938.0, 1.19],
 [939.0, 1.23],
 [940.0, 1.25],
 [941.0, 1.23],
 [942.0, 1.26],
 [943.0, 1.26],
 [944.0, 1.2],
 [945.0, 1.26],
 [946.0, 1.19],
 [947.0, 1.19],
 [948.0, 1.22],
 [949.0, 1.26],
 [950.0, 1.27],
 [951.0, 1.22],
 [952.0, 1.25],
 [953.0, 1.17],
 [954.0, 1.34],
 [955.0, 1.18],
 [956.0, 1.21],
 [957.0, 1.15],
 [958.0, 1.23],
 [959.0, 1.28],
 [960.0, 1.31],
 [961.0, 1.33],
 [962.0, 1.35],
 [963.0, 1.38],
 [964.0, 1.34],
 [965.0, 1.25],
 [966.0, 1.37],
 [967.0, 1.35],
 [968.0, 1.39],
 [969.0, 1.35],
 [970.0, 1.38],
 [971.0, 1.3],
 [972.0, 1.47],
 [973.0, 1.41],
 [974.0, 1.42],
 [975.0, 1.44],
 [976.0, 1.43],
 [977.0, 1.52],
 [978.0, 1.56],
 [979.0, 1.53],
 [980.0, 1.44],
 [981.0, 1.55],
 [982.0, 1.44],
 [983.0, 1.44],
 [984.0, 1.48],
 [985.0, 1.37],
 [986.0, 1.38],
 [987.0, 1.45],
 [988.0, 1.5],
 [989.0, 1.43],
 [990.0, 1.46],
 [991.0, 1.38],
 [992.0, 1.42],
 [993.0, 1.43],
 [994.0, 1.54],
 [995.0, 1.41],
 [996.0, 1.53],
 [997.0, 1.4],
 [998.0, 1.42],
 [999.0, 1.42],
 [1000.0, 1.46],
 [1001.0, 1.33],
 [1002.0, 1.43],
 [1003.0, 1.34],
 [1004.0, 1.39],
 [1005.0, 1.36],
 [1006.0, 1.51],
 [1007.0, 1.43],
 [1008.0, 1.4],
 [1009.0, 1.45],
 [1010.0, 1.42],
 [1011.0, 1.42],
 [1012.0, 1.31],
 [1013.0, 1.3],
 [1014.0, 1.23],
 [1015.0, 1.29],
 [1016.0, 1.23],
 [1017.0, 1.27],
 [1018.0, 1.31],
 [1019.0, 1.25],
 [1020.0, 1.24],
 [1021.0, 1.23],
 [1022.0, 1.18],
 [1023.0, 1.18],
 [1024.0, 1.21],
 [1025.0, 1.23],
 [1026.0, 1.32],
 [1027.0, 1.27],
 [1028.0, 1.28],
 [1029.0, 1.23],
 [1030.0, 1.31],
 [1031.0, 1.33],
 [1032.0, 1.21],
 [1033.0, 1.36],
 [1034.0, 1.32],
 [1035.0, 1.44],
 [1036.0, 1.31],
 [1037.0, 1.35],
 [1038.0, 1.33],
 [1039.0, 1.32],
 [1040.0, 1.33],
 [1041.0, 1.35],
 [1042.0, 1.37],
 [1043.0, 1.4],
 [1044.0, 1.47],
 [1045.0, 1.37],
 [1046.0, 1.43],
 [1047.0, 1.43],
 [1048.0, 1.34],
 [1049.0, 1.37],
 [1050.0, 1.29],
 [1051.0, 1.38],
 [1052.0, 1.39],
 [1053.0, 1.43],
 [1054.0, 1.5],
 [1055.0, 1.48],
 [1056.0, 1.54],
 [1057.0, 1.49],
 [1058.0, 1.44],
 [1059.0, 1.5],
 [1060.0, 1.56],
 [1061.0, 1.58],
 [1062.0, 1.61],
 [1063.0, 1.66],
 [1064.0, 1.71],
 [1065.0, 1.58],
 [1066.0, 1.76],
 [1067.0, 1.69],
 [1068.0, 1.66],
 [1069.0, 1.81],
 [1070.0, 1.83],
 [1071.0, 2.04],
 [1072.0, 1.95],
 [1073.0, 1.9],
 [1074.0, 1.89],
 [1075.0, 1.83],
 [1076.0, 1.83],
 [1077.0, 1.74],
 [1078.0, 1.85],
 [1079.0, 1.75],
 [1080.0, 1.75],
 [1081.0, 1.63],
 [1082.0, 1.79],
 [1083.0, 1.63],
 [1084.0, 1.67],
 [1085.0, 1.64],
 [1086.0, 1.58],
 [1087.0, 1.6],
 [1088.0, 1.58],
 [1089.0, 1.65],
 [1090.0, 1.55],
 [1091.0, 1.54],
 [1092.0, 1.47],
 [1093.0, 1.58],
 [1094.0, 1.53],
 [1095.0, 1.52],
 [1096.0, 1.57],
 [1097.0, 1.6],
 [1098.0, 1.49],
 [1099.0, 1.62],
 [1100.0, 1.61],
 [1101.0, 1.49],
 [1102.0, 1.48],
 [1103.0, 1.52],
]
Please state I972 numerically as 1.36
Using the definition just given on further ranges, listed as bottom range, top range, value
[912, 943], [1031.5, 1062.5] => 1.38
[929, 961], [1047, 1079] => 1.40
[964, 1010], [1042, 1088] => 1.13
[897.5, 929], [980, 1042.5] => 1.33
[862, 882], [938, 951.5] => 1.21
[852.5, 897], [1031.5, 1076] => 1.52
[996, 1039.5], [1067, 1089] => 1.32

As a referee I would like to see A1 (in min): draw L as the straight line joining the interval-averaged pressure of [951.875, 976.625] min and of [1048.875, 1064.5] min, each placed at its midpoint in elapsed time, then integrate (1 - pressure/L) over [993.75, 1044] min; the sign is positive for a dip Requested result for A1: 3.1 min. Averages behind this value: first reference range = 1.33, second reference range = 1.5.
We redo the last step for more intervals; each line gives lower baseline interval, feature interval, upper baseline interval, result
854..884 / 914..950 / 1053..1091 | 5.5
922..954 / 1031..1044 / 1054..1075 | 1.7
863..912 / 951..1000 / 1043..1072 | -3.9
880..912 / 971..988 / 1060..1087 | -1.5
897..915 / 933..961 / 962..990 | 1.4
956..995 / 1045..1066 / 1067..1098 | 1.7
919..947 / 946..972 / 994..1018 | -3.3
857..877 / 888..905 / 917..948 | 1.8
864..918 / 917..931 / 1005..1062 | 2.9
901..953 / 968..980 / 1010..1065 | -2.4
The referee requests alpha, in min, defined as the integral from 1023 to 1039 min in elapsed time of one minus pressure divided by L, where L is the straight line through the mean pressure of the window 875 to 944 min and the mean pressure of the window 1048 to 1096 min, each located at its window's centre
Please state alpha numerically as 1.9 min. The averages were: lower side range 1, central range 1.3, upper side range 1.63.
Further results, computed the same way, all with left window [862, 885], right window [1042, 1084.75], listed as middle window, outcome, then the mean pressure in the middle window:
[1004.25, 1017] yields 0.8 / 1.36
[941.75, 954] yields 0.1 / 1.23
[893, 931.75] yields 5.0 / 0.984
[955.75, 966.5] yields 0.0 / 1.29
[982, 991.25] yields -0.4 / 1.43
